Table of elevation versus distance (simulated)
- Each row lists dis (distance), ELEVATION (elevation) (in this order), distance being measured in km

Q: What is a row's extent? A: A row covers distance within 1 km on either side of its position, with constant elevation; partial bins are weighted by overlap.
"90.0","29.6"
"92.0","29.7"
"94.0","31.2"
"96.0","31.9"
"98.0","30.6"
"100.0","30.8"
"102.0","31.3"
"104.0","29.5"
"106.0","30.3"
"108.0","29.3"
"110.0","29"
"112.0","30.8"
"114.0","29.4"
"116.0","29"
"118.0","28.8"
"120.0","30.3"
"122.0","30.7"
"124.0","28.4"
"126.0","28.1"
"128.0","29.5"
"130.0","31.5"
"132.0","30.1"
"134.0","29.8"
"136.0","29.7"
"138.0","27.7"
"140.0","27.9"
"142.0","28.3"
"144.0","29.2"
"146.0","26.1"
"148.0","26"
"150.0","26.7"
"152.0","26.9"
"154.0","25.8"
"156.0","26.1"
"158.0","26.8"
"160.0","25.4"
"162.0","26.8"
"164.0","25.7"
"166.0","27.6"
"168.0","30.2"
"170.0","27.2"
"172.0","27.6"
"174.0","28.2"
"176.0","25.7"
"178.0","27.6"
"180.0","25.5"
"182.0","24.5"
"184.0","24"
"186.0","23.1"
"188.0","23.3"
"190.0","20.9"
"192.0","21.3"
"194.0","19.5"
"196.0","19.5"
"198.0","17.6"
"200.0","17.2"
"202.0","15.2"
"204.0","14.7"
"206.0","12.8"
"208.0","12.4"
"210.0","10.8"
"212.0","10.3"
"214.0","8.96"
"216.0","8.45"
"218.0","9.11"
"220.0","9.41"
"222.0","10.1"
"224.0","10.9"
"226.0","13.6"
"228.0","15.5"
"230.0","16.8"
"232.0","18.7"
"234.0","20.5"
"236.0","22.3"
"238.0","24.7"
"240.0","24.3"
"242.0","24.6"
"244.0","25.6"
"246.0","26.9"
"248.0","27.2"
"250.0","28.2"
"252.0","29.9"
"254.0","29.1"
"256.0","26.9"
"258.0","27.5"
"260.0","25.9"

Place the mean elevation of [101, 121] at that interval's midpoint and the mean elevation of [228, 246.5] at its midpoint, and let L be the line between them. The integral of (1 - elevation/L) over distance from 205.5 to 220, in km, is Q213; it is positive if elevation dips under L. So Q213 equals 8.2 km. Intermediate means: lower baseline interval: 29.8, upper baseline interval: 22.2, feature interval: 10.3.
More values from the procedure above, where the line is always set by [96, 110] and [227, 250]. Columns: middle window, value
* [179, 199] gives 2.8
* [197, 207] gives 3.7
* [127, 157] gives 0.1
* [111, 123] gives -0.1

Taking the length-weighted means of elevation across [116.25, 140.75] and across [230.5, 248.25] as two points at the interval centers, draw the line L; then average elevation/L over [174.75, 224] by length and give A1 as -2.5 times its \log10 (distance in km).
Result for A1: 0.45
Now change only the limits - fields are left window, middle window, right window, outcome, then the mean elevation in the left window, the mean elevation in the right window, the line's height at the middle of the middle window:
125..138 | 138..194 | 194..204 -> -0.126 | 29.6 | 17.3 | 23.3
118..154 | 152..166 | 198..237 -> -0.083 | 28.6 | 13.7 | 24.4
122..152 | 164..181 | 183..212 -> -0.227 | 28.5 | 17.8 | 22.2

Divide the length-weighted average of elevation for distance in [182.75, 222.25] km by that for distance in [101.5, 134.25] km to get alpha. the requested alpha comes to 0.52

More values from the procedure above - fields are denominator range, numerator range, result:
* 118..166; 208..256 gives 0.66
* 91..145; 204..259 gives 0.63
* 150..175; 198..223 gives 0.44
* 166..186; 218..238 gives 0.58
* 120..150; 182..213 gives 0.62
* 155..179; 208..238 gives 0.50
